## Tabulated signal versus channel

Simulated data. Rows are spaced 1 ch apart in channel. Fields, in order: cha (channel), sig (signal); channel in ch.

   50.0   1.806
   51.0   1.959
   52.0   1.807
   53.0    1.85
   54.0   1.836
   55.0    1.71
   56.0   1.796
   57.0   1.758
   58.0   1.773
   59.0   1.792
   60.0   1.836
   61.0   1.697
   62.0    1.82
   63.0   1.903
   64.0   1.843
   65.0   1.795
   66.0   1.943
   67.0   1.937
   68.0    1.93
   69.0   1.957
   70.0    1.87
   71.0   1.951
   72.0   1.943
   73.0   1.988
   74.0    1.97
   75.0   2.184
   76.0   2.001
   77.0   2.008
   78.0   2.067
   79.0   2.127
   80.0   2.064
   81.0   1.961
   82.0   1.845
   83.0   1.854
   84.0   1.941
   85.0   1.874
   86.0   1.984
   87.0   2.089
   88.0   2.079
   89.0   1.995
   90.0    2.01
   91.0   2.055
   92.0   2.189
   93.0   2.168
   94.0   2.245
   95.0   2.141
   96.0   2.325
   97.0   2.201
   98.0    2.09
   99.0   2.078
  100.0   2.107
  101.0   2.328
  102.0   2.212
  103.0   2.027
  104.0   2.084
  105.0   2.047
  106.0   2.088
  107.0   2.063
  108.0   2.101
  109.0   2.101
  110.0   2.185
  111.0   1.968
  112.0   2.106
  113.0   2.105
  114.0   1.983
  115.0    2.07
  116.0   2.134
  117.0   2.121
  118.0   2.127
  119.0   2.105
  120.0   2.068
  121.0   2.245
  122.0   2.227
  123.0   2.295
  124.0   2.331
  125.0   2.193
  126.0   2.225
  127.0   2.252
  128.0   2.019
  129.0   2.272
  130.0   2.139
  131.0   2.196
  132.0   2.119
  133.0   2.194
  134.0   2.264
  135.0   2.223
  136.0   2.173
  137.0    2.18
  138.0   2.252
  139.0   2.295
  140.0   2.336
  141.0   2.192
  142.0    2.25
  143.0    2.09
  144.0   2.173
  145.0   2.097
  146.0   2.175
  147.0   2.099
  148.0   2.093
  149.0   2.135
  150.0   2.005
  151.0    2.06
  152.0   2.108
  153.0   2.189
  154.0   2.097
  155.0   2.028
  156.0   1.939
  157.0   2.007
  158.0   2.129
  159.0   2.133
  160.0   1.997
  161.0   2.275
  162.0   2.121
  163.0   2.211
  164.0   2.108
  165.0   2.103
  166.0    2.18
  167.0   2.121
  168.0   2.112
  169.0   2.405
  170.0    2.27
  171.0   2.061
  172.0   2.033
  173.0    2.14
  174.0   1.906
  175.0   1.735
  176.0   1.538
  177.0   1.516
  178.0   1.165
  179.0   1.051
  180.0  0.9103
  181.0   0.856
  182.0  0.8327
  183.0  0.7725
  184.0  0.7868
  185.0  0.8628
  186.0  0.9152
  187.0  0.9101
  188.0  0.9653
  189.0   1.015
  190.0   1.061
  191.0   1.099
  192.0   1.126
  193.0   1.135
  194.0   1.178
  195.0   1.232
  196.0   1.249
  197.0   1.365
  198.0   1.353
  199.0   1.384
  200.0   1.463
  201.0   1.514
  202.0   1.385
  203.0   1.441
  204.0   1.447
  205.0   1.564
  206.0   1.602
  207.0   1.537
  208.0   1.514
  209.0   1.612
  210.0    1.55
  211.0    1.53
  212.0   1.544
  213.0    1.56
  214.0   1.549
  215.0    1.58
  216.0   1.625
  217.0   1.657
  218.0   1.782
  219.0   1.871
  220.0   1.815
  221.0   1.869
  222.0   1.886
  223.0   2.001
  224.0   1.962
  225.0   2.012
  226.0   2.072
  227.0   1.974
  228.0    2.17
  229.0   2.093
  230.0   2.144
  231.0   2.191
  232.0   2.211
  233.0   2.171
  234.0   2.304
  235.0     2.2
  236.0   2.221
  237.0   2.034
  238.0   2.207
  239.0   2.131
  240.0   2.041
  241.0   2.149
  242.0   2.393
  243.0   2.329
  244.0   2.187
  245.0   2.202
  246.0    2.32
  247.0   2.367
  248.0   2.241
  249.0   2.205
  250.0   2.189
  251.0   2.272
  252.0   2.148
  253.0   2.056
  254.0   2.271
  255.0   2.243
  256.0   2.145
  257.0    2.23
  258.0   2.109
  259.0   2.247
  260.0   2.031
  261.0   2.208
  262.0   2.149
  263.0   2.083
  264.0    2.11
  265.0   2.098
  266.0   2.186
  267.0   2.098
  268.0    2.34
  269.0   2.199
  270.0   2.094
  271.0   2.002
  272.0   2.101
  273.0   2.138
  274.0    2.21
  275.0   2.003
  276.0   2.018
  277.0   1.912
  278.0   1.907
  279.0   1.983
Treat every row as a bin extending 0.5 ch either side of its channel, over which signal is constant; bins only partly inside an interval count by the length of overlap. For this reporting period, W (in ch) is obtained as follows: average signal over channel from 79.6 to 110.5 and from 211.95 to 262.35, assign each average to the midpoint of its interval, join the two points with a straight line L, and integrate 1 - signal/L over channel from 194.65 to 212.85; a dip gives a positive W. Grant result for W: 5.4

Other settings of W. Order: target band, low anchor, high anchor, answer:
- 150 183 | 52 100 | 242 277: 3.1 ch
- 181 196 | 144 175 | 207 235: 7.5 ch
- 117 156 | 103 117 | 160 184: -4.7 ch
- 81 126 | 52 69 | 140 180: -4.5 ch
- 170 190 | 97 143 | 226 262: 8.2 ch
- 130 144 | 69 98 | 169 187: -4.5 ch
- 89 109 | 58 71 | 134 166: -1.6 ch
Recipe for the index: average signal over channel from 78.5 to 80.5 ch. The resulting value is 2.1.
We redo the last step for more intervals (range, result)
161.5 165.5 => 2.14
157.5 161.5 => 2.13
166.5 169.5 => 2.21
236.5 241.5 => 2.11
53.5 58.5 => 1.77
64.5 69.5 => 1.91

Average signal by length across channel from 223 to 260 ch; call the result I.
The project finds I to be 2.17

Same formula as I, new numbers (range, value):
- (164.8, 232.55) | 1.57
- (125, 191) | 1.87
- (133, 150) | 2.18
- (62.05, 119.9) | 2.05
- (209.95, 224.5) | 1.72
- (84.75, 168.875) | 2.14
